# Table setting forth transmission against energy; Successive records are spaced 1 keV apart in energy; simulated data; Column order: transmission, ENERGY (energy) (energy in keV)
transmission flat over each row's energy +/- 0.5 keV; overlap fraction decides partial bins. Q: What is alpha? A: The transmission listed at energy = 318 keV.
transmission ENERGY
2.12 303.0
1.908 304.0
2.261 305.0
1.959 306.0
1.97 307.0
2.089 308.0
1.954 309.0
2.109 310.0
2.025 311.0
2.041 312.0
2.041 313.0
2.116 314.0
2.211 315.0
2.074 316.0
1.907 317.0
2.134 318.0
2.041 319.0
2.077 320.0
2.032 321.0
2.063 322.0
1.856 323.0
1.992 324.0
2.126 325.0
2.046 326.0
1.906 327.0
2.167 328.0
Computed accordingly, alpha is 2.134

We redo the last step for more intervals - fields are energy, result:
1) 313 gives 2.041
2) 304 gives 1.908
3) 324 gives 1.992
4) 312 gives 2.041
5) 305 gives 2.261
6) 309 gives 1.954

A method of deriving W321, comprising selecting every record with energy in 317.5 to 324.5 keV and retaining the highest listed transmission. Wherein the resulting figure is 2.134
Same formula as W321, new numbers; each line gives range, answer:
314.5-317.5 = 2.211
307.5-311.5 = 2.109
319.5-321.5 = 2.077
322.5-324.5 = 1.992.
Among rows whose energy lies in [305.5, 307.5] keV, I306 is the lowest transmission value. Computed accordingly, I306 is 1.959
